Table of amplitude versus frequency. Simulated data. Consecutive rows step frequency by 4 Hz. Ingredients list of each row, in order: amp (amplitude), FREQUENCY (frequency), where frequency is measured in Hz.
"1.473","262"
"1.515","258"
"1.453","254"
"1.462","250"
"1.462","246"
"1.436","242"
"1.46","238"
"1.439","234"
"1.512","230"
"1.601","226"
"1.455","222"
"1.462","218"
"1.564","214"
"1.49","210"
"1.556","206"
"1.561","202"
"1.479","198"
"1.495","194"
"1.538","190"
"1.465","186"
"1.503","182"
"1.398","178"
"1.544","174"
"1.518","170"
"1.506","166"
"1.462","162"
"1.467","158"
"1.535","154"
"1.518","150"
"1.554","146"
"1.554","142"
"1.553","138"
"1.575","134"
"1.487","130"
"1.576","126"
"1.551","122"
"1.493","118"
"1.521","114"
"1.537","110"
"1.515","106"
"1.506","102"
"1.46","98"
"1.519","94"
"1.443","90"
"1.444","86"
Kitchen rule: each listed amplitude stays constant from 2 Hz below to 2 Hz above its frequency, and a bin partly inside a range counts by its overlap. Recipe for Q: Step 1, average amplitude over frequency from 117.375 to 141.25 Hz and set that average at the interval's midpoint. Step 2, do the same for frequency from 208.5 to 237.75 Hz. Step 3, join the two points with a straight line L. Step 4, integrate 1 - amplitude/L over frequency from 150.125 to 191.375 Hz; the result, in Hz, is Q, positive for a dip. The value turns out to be 0.8 Hz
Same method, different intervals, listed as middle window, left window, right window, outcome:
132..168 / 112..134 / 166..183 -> -0.4 Hz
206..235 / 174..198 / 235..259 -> -0.7 Hz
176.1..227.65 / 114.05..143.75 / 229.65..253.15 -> -0.6 Hz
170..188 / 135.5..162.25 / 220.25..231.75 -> 0.5 Hz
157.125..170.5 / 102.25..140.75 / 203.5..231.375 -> 0.4 Hz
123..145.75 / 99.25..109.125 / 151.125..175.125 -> -0.6 Hz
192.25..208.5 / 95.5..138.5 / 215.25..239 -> -0.2 Hz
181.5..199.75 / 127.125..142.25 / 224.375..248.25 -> 0.2 Hz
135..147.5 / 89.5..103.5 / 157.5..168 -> -0.6 Hz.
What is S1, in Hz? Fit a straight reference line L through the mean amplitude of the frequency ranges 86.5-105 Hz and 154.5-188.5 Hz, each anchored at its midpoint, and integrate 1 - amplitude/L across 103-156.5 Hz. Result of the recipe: -1.9 Hz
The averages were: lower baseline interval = 1.48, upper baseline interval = 1.49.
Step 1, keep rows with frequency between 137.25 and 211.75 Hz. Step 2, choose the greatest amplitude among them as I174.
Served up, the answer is 1.561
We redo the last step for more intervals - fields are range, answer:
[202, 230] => 1.601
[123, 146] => 1.576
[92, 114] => 1.537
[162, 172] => 1.518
